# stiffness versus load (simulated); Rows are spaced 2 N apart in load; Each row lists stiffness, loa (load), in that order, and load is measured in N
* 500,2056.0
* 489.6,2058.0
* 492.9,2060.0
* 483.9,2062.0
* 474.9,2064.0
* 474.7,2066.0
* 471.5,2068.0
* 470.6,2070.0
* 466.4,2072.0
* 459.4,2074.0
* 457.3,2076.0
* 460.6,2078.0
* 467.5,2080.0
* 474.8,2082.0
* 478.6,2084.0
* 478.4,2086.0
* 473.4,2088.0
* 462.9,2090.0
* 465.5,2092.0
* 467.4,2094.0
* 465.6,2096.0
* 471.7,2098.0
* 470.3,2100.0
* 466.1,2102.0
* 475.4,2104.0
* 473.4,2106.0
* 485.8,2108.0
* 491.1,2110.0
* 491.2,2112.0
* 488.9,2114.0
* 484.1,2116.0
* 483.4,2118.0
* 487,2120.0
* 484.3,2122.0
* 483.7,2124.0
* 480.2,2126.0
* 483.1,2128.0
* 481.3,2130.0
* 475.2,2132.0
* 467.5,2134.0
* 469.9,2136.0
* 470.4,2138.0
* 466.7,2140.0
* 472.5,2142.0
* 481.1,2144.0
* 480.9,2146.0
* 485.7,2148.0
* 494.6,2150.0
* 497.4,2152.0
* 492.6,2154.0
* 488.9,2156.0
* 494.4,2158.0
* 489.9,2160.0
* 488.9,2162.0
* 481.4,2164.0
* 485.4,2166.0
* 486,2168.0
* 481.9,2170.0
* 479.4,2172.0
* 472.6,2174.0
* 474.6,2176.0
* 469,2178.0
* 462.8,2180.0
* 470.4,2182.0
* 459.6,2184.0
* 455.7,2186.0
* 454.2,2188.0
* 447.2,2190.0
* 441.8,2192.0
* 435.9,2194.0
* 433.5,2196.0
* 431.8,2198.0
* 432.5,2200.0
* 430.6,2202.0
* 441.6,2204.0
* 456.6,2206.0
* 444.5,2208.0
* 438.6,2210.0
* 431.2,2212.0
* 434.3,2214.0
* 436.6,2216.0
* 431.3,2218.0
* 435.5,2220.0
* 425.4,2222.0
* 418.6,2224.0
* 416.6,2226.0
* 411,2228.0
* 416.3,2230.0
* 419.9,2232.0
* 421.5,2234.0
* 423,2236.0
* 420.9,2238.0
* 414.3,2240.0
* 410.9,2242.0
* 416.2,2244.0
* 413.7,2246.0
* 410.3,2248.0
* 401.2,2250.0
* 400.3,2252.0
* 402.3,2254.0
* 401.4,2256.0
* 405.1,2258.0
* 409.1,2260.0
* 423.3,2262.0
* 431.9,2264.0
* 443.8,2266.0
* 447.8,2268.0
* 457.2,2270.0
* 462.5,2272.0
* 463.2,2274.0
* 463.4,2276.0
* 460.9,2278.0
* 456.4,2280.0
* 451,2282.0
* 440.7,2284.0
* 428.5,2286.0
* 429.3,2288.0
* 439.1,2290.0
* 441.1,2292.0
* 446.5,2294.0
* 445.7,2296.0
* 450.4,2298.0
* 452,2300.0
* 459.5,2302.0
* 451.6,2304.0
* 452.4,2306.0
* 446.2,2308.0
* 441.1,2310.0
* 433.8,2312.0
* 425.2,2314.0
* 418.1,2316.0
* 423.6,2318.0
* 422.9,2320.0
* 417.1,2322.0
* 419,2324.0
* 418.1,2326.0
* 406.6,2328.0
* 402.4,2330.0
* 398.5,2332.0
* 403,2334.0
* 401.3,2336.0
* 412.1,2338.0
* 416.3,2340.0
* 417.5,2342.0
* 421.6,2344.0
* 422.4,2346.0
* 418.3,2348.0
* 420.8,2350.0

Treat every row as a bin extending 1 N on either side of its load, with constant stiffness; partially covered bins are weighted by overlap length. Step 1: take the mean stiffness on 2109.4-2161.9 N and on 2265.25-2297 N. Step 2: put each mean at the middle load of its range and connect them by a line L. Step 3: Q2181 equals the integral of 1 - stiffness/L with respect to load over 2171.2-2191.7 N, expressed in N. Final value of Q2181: 0.4 N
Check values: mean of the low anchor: 483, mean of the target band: 464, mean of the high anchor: 449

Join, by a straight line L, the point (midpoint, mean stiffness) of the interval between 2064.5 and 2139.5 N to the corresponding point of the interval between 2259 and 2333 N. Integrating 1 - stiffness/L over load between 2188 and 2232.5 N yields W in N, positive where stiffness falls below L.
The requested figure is 2.0 N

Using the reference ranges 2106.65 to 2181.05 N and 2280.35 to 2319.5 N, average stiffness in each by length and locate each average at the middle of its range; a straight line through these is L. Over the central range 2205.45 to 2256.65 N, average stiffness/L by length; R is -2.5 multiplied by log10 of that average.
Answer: 0.09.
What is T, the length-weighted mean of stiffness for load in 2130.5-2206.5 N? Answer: 469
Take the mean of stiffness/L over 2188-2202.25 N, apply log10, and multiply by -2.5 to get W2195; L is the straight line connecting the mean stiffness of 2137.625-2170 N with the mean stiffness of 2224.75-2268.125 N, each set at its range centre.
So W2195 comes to 0.04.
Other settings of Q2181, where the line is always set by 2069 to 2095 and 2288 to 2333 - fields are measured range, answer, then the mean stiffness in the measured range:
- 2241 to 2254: 1.0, 408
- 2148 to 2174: -1.8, 488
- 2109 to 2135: -1.2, 483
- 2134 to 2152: -0.8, 478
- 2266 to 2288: -0.7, 452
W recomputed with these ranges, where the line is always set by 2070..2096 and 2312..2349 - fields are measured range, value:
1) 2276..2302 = -1.37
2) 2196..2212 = 0.13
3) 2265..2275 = -0.63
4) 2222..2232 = 0.46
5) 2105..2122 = -0.90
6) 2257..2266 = 0.20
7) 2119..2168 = -3.00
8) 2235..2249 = 0.59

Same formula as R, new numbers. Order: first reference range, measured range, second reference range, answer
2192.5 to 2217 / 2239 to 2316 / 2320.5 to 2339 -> -0.04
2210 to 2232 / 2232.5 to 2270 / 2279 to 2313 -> 0.04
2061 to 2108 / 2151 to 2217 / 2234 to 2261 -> -0.07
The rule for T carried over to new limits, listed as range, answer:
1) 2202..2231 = 431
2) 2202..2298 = 431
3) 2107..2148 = 481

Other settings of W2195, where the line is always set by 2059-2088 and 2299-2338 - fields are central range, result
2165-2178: -0.06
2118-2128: -0.05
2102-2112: -0.03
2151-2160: -0.08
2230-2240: 0.05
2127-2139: -0.03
